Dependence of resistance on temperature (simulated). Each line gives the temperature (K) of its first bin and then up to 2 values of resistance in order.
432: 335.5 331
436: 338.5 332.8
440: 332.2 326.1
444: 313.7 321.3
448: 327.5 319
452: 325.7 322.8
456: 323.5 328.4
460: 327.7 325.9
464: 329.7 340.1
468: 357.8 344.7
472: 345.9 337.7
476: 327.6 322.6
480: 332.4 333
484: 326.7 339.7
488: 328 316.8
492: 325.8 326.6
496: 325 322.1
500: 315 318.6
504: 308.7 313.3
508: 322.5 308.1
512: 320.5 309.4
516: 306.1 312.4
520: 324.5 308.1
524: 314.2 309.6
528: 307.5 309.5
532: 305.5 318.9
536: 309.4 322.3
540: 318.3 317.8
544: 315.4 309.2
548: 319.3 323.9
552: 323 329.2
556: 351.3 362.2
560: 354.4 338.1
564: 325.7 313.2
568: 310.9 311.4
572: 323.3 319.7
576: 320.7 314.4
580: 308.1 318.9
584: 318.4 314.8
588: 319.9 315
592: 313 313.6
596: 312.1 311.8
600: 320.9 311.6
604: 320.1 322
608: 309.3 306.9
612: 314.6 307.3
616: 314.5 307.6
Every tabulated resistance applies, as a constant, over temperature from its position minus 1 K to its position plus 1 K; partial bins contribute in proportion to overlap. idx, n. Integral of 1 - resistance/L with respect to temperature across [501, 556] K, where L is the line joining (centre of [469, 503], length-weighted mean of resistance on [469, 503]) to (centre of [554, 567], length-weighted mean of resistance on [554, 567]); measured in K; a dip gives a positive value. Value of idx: 3.2 K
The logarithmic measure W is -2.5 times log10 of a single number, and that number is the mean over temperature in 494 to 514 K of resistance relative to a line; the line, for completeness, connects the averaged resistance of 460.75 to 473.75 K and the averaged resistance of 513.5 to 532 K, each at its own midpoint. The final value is 0.01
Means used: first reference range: 340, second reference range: 311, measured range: 317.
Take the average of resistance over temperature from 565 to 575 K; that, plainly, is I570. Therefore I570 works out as 316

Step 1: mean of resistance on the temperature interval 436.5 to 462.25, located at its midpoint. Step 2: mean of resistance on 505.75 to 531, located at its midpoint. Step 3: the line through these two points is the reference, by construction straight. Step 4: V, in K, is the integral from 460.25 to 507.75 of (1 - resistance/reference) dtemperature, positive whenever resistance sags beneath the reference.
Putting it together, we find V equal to -1.4 K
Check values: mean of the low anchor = 325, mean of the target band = 329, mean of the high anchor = 313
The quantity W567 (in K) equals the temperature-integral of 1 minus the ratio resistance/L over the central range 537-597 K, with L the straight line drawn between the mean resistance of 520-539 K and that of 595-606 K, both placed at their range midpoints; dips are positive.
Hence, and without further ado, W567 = -1.47 K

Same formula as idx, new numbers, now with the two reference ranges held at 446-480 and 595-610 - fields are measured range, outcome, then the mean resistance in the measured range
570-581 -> 0.0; 317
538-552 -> 0.2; 318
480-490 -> 0.0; 330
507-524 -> 0.6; 314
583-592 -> 0.0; 317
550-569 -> -0.8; 334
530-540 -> 0.3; 314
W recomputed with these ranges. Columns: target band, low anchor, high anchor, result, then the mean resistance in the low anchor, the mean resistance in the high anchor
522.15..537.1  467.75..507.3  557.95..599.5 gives 0.05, 328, 320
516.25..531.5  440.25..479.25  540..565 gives 0.06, 330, 330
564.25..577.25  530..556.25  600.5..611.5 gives 0.00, 319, 314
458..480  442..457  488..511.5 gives -0.05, 322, 319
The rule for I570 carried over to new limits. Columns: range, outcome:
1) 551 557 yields 334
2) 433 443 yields 332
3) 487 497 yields 324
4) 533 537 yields 314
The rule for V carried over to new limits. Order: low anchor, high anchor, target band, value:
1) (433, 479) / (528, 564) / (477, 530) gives 1.4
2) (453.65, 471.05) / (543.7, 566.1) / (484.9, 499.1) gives 0.3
